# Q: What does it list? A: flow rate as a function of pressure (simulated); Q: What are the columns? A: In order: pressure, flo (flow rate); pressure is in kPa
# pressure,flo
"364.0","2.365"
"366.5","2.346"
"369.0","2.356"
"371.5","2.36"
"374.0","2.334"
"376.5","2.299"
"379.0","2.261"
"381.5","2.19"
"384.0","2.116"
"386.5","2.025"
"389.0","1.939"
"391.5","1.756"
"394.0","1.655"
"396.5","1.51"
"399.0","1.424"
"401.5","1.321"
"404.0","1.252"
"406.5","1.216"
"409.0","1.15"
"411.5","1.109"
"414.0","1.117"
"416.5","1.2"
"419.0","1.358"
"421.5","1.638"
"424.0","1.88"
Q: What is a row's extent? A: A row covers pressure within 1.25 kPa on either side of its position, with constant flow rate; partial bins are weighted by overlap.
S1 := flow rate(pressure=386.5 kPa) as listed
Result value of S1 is 2.025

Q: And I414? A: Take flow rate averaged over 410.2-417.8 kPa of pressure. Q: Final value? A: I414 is 1.14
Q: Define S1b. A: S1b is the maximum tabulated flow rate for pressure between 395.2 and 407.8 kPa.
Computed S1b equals 1.51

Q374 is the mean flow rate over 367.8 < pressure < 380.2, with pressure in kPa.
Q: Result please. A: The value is 2.32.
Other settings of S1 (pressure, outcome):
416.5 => 1.2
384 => 2.116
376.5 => 2.299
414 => 1.117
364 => 2.365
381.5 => 2.19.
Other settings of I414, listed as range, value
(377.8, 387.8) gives 2.15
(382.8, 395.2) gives 1.9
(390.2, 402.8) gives 1.53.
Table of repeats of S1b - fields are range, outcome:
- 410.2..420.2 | 1.358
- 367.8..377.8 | 2.36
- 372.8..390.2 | 2.334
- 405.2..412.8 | 1.216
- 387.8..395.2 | 1.939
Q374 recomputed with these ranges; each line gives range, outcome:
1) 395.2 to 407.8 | 1.35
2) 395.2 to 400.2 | 1.47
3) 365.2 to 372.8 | 2.35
